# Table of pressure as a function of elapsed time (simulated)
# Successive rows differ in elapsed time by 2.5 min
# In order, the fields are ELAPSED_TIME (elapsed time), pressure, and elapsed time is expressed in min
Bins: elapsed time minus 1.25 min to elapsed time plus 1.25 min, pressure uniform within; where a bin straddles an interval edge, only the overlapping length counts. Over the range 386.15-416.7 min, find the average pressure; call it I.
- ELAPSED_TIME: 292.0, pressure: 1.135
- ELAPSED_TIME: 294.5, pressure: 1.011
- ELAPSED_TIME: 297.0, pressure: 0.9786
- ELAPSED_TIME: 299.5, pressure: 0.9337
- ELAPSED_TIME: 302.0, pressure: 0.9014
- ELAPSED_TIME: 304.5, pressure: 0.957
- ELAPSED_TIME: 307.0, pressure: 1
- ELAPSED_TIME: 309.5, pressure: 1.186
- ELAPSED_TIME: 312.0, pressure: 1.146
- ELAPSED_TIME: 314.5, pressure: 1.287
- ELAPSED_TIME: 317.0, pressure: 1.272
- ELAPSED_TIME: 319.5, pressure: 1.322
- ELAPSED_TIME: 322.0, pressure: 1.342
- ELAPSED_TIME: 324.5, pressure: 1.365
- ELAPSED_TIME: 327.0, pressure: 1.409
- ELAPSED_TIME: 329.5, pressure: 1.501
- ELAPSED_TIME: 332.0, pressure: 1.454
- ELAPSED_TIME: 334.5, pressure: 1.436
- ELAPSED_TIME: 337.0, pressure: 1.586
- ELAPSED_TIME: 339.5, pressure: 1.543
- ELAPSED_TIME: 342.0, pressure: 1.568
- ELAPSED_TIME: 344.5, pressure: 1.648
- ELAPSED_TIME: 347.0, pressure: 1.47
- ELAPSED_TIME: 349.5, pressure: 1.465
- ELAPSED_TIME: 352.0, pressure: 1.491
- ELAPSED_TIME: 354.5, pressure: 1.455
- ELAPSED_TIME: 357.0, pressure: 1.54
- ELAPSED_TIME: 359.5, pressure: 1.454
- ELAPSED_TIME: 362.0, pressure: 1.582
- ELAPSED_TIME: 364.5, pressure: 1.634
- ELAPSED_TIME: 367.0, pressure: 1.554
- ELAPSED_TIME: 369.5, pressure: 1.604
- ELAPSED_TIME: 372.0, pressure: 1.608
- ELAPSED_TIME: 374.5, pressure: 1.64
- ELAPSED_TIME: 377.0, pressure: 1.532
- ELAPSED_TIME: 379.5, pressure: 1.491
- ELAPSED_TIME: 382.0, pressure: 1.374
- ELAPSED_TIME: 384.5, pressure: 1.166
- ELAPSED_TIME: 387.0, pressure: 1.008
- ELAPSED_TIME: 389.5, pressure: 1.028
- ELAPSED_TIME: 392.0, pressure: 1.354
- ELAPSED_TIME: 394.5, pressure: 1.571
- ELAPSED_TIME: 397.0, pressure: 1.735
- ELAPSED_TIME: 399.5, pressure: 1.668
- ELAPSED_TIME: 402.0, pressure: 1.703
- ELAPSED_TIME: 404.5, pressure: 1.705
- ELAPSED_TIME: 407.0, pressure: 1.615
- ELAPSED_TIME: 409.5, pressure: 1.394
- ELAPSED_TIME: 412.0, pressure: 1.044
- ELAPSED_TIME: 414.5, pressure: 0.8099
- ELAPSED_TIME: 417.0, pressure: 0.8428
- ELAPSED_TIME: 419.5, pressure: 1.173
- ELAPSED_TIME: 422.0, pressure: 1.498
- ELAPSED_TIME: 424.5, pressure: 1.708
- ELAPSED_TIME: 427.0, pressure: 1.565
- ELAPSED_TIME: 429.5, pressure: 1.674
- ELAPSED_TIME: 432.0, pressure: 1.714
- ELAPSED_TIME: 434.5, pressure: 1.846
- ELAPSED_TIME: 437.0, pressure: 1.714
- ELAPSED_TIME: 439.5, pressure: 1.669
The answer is 1.37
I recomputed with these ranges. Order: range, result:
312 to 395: 1.44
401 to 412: 1.54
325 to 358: 1.5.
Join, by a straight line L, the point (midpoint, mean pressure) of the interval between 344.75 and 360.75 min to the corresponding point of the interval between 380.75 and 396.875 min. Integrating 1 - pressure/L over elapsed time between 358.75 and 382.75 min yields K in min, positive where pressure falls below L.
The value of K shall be -2.9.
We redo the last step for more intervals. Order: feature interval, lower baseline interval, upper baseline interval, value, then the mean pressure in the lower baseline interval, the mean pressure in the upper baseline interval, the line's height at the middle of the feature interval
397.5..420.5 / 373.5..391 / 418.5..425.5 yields 1.1 min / 1.32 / 1.46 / 1.41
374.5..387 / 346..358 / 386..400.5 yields 0.4 min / 1.48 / 1.4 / 1.42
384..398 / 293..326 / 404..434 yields 0.2 min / 1.13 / 1.4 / 1.33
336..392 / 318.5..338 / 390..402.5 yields 0.9 min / 1.43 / 1.57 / 1.5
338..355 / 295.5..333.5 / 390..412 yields -2.5 min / 1.2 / 1.54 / 1.33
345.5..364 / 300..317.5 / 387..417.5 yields -4.1 min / 1.09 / 1.37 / 1.23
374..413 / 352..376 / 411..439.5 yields 1.5 min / 1.56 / 1.43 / 1.5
